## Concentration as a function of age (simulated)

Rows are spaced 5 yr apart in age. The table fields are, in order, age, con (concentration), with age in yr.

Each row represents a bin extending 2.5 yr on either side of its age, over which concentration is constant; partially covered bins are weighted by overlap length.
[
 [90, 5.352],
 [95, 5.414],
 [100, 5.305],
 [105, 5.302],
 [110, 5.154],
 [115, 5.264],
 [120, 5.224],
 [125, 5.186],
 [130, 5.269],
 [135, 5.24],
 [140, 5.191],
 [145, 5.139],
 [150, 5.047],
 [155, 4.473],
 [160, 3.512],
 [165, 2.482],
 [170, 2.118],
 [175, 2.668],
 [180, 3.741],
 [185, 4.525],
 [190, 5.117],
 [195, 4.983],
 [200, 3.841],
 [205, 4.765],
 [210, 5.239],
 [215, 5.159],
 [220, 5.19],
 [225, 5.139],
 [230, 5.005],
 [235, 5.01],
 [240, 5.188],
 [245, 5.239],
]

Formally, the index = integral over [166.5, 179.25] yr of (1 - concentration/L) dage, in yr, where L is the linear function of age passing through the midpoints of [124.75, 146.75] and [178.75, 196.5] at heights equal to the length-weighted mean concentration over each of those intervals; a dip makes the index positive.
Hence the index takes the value 5.86 yr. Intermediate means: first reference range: 5.21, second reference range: 4.63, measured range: 2.58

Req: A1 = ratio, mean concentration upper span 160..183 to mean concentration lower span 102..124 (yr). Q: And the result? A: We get 0.55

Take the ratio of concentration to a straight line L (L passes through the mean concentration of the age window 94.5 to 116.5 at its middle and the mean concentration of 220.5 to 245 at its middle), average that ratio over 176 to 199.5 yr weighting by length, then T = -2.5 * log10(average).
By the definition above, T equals 0.17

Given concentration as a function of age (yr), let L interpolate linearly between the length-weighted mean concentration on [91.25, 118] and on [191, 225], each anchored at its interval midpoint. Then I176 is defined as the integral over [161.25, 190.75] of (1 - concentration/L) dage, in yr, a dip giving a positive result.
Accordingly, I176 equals 9.8 yr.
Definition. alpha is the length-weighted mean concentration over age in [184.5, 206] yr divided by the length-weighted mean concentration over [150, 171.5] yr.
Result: 1.4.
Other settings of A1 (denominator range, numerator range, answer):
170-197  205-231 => 1.28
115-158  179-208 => 0.89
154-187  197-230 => 1.49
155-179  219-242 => 1.73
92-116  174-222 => 0.86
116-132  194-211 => 0.89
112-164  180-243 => 1.00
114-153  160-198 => 0.71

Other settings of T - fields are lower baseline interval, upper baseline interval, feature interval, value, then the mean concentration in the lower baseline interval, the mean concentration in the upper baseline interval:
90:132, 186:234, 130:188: 0.25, 5.27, 4.93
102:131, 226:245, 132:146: 0.00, 5.23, 5.1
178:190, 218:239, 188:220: -0.04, 4.35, 5.09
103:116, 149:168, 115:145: -0.14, 5.23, 3.74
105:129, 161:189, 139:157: -0.19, 5.22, 3.24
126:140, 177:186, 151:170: 0.31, 5.24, 3.99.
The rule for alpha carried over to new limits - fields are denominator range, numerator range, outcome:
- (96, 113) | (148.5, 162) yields 0.82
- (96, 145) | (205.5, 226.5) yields 0.98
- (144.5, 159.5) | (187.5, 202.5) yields 1.00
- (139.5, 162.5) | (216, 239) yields 1.10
